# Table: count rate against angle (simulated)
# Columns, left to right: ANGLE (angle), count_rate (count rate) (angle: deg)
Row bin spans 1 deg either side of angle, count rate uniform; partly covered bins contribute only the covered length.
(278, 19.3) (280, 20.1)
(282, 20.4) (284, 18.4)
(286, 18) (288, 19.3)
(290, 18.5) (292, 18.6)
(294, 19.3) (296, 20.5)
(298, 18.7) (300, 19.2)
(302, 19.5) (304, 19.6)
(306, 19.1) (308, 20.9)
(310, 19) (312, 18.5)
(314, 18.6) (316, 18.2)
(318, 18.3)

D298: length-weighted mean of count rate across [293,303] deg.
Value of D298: 19.4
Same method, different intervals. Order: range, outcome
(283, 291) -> 18.5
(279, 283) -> 20.2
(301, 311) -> 19.6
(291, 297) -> 19.5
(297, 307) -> 19.2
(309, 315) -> 18.7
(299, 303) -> 19.4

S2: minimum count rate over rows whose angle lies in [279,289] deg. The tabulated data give 18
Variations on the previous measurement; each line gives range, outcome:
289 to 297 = 18.5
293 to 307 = 18.7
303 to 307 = 19.1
